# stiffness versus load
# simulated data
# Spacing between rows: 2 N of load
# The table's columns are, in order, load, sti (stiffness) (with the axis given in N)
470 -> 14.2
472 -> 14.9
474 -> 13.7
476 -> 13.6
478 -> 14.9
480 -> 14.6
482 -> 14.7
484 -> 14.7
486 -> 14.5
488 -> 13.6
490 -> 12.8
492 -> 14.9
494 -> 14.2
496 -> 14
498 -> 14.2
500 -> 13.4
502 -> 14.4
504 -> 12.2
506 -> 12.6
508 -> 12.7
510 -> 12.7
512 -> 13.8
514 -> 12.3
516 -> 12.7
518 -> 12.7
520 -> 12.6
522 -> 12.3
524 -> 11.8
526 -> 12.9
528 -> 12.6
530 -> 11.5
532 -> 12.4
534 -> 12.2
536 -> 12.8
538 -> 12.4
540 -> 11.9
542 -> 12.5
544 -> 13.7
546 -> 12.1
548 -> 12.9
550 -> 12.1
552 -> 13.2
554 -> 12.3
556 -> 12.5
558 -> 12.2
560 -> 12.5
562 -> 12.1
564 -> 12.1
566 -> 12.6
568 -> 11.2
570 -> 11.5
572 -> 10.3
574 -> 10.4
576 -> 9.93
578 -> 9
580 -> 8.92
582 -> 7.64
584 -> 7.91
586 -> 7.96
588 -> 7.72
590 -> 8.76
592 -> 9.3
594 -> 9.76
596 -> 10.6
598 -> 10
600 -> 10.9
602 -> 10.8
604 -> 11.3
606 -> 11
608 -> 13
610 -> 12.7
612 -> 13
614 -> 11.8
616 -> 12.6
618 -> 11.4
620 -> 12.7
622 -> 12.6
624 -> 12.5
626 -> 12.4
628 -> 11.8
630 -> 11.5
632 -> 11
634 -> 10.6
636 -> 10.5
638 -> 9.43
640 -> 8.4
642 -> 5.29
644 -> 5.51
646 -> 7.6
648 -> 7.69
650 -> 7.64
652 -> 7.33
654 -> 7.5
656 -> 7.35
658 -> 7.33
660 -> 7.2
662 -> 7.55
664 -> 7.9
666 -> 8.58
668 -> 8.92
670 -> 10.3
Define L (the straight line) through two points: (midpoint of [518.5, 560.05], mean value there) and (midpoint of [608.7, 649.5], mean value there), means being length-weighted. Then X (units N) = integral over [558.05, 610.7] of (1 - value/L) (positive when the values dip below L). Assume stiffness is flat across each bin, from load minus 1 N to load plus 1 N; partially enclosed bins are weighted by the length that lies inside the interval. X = 5.0 N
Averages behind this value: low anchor 12.4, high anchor 10.5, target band 10.4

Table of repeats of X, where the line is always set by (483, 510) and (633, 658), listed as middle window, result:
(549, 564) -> -1.4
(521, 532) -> 0.2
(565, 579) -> 0.1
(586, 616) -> -3.7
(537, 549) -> -0.7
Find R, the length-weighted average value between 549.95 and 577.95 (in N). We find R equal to 11.7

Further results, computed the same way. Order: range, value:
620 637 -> 11.7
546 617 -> 10.9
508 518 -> 12.8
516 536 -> 12.4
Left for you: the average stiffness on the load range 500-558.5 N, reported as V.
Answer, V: 12.6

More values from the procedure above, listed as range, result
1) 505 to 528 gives 12.6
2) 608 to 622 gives 12.4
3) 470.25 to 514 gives 13.8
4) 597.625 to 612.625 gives 11.6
